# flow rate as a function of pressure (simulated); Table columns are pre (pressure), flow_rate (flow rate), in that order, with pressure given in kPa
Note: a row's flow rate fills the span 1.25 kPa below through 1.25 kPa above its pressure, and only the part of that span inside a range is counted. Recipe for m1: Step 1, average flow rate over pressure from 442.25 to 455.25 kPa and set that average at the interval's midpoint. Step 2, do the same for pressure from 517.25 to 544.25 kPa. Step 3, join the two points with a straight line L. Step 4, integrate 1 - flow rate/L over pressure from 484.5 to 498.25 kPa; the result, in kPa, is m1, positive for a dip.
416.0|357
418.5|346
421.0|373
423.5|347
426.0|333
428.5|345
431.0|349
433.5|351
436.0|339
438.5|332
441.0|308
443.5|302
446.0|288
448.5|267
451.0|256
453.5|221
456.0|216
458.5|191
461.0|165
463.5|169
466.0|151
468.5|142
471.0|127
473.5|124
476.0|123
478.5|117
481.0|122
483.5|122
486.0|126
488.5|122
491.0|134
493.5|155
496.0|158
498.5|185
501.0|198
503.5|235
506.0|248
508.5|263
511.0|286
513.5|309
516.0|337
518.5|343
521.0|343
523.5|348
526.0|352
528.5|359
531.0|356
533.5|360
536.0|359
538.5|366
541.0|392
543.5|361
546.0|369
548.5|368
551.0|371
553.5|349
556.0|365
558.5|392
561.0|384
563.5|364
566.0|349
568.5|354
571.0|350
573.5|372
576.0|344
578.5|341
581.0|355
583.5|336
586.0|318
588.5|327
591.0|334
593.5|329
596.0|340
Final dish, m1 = 7.5 kPa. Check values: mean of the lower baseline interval 265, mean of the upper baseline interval 358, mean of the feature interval 142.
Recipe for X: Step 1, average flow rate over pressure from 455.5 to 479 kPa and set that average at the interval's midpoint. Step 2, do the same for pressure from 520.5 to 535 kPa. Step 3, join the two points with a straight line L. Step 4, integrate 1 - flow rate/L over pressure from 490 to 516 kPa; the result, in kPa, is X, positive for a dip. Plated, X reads 4.9 kPa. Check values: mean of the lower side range 152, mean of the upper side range 354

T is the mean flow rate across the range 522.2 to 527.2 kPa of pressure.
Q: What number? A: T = 350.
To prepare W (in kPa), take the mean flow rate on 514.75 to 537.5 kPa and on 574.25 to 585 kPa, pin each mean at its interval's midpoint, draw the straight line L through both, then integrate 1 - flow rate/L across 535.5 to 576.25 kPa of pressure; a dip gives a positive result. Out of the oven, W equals -2.2 kPa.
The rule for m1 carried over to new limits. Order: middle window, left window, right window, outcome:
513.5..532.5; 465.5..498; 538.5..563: -4.9 kPa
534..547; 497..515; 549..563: -1.4 kPa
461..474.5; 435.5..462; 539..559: 6.5 kPa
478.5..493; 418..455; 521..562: 9.1 kPa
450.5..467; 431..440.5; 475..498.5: 3.6 kPa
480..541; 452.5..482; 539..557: 3.8 kPa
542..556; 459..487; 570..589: -4.0 kPa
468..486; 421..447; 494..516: 9.8 kPa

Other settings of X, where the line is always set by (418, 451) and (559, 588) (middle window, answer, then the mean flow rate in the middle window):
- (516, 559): -1.92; 361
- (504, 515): 2.10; 275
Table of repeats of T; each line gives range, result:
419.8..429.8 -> 349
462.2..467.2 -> 160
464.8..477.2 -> 133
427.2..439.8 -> 343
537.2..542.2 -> 379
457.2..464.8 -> 175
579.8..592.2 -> 334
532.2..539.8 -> 362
